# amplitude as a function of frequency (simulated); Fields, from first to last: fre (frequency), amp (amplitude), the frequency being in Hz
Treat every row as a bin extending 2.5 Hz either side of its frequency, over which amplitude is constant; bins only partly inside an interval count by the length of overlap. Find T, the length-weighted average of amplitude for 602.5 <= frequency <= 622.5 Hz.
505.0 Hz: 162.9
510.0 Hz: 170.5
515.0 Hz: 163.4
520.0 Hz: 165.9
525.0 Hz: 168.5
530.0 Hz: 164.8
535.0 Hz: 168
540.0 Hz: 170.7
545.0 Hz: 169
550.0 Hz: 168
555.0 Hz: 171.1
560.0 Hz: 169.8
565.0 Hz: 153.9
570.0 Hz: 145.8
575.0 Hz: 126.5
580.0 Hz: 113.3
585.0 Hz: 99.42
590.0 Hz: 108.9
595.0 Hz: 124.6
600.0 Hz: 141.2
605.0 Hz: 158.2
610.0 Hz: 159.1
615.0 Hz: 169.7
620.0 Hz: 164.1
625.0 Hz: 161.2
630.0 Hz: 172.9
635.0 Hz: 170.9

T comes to 163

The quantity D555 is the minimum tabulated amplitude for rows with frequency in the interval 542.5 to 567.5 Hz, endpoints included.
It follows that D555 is 153.9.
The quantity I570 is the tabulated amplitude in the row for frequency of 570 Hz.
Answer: 145.8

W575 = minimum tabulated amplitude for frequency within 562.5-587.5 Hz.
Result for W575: 99.42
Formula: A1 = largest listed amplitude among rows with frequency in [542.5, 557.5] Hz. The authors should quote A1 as 171.1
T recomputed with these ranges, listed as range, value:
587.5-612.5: 138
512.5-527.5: 166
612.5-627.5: 165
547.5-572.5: 162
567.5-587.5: 121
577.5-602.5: 117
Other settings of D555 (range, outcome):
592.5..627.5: 124.6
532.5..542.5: 168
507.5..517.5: 163.4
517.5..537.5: 164.8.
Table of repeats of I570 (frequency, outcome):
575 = 126.5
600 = 141.2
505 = 162.9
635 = 170.9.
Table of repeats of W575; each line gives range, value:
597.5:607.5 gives 141.2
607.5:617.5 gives 159.1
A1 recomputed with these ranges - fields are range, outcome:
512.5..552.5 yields 170.7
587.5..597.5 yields 124.6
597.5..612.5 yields 159.1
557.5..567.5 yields 169.8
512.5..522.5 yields 165.9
